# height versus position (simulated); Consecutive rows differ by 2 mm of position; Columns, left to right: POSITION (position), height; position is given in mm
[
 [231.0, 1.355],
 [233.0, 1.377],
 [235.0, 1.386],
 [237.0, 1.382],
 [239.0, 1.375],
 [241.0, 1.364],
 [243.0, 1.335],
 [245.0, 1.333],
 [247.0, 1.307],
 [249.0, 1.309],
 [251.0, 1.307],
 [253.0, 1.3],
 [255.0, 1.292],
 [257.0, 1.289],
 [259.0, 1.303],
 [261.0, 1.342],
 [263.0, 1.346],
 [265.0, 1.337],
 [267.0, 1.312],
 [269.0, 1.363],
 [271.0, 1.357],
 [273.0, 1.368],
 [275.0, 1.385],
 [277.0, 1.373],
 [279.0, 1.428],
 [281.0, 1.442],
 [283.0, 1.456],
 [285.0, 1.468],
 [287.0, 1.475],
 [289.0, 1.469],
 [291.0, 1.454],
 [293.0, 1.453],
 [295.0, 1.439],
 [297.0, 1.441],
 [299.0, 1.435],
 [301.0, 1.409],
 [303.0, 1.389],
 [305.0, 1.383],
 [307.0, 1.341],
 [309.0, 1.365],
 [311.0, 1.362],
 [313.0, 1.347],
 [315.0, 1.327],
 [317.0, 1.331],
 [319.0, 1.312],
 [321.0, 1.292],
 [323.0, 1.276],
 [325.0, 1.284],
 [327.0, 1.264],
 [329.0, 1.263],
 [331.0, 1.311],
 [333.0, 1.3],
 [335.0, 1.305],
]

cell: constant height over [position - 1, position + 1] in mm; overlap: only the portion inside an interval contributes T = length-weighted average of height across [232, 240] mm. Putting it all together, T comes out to 1.38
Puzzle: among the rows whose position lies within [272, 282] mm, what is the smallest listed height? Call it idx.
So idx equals 1.368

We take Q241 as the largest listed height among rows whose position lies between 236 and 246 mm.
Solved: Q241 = 1.382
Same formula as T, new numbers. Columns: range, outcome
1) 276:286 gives 1.43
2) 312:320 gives 1.33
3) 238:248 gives 1.34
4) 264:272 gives 1.34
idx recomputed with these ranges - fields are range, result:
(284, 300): 1.435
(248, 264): 1.289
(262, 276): 1.312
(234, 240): 1.375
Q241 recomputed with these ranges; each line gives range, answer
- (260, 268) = 1.346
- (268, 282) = 1.442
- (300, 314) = 1.409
